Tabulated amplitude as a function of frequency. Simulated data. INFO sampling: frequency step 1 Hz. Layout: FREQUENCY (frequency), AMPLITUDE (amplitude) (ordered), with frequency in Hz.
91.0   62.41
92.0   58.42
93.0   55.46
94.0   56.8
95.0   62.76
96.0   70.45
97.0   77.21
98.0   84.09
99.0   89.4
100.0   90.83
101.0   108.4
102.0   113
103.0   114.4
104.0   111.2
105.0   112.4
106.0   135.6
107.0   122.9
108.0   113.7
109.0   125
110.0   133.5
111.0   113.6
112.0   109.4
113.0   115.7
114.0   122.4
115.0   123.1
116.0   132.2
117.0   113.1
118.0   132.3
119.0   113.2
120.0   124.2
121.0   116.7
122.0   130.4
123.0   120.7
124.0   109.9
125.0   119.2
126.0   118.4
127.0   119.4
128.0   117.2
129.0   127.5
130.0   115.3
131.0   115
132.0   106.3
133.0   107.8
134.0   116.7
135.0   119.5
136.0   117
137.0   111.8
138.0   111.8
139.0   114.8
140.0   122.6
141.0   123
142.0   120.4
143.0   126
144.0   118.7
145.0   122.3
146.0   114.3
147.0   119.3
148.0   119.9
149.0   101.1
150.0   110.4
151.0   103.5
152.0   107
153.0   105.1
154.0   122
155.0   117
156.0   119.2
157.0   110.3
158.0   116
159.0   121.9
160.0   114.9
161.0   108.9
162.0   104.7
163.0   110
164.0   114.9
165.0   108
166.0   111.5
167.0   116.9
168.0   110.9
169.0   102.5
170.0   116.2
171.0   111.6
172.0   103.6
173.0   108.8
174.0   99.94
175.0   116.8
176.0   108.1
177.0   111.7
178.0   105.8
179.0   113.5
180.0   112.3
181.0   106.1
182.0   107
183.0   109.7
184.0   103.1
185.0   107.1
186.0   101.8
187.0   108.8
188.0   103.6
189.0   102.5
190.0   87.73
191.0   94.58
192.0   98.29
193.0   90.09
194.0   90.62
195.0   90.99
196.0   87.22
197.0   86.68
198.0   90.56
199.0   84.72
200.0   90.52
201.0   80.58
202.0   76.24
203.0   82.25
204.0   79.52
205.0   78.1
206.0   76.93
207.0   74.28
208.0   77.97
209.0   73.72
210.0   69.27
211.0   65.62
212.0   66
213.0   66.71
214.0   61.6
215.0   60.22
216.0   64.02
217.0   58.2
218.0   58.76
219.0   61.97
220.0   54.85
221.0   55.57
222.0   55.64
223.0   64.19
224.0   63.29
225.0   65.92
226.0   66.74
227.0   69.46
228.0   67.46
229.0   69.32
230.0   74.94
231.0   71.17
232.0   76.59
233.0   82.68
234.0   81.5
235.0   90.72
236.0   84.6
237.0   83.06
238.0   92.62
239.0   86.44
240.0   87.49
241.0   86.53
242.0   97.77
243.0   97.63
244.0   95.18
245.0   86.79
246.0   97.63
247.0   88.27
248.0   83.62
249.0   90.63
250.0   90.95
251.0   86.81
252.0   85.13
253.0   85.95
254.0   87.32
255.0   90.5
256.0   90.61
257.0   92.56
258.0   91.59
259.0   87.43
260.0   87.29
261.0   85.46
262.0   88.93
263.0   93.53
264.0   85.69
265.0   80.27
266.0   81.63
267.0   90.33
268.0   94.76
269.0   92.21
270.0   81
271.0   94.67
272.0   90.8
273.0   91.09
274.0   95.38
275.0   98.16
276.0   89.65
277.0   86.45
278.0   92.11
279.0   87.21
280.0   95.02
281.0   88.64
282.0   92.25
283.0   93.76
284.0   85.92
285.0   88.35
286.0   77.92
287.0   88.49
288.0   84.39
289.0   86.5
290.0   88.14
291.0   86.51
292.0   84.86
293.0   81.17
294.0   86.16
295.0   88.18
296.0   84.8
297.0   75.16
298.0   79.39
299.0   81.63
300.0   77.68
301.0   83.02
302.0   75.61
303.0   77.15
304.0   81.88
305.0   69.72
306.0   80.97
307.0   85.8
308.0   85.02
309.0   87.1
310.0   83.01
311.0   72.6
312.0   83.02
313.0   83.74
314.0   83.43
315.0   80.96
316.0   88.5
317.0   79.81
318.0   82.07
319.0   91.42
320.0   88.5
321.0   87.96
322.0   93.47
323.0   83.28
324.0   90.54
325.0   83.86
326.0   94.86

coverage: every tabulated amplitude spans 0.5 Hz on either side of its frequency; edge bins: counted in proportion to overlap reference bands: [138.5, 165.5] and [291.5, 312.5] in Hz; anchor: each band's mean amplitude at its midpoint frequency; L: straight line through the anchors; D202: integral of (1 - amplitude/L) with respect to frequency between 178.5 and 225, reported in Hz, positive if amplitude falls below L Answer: 9.75 Hz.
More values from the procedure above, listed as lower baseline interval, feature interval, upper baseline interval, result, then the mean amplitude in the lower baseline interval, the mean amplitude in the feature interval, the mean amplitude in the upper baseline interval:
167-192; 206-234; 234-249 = 8.34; 106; 67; 89.6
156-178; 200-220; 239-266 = 5.97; 111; 70.2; 89.1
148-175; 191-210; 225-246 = 2.43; 111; 83.7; 82.4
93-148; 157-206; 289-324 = 0.68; 113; 102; 83.1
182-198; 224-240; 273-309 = 2.60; 97.6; 77.4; 85.3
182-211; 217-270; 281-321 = 2.98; 89.1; 81.7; 83.6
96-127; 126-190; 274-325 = -3.12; 114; 112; 85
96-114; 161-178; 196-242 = -3.86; 109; 110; 74.1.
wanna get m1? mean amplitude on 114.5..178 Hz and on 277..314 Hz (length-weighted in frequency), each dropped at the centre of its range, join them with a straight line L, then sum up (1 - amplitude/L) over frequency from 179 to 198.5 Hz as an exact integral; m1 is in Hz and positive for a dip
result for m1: 1.3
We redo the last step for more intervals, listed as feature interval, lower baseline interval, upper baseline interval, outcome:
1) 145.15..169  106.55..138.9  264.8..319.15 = -0.1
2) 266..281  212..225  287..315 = -3.2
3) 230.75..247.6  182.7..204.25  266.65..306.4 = 0.4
